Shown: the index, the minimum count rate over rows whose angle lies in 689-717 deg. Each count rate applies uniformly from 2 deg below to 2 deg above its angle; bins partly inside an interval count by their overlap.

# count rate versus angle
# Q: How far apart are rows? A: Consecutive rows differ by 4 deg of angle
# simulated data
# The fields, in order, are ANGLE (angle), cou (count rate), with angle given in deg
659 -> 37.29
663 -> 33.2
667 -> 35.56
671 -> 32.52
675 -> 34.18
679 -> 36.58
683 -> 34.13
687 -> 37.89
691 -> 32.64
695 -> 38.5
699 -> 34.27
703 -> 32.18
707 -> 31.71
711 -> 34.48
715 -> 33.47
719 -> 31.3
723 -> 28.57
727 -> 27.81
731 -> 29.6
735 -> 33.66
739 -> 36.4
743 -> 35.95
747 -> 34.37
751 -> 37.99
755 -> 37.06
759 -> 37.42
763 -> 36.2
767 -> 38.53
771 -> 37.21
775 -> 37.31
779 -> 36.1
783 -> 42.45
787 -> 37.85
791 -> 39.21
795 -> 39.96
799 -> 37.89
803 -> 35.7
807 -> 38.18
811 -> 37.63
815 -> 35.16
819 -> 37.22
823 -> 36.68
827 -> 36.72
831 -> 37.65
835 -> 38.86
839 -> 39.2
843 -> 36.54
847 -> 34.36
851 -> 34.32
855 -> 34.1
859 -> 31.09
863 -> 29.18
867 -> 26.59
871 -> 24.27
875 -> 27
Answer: 31.71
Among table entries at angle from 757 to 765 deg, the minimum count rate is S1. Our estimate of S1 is 36.2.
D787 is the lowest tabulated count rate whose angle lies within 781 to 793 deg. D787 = 37.85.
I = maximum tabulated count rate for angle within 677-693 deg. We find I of 37.89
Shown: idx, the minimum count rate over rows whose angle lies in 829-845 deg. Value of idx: 36.54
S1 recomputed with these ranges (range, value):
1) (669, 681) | 32.52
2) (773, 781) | 36.1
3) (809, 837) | 35.16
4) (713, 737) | 27.81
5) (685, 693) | 32.64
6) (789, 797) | 39.21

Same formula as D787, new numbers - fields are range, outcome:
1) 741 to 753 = 34.37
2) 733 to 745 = 33.66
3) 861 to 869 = 26.59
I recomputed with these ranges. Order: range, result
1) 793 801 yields 39.96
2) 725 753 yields 37.99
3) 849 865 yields 34.32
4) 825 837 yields 38.86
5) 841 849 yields 36.54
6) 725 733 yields 29.6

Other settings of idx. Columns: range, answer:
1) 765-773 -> 37.21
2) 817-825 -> 36.68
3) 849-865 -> 29.18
